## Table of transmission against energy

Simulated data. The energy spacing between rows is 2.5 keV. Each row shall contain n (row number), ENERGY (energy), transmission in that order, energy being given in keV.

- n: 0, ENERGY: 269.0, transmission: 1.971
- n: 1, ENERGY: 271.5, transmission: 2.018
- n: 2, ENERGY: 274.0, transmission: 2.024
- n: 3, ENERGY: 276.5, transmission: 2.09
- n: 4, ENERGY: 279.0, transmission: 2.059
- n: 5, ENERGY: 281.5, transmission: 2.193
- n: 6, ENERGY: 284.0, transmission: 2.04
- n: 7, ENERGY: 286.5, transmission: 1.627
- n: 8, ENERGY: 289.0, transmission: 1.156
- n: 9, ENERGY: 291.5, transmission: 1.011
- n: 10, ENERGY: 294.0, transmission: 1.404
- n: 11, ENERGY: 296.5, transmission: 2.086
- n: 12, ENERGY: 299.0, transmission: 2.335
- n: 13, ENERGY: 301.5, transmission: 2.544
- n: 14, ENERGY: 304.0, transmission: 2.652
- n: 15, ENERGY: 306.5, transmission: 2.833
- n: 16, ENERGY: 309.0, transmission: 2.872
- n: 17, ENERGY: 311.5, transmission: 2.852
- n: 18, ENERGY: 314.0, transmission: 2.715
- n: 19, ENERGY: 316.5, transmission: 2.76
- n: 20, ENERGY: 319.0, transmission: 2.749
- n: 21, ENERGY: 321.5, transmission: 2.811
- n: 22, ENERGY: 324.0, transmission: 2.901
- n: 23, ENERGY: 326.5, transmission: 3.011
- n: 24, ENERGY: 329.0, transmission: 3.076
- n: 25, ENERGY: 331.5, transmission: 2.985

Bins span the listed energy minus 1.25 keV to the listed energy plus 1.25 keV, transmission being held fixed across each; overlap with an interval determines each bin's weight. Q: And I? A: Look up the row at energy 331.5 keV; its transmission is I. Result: 2.985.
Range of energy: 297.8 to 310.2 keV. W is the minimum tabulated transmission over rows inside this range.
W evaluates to 2.335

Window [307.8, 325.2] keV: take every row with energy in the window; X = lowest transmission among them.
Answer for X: 2.715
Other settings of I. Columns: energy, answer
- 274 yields 2.024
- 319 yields 2.749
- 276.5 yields 2.09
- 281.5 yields 2.193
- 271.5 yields 2.018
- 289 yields 1.156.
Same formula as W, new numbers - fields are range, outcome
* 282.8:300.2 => 1.011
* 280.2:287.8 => 1.627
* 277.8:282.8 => 2.059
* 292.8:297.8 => 1.404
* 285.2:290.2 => 1.156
